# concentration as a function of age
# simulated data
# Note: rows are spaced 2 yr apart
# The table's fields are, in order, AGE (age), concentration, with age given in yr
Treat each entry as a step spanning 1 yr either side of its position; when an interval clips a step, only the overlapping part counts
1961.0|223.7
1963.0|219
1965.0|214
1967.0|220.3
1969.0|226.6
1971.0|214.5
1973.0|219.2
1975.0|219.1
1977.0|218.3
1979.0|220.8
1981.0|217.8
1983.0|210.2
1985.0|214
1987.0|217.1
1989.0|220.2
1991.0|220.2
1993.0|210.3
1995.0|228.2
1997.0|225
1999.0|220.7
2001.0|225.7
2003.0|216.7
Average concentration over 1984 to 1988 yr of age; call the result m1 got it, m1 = 216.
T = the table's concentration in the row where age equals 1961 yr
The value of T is 223.7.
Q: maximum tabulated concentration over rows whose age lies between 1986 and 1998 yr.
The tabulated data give 228.2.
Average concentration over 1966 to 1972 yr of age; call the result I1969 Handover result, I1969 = 220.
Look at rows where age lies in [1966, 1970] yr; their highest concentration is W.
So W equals 226.6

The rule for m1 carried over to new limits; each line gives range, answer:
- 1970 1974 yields 217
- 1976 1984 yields 217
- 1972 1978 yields 219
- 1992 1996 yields 219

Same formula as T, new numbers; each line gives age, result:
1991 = 220.2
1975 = 219.1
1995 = 228.2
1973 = 219.2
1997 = 225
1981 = 217.8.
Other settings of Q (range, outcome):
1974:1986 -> 220.8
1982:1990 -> 220.2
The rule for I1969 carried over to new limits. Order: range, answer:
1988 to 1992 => 220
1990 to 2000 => 221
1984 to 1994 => 216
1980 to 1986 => 214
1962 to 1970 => 220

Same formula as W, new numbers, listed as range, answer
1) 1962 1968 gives 220.3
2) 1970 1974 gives 219.2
